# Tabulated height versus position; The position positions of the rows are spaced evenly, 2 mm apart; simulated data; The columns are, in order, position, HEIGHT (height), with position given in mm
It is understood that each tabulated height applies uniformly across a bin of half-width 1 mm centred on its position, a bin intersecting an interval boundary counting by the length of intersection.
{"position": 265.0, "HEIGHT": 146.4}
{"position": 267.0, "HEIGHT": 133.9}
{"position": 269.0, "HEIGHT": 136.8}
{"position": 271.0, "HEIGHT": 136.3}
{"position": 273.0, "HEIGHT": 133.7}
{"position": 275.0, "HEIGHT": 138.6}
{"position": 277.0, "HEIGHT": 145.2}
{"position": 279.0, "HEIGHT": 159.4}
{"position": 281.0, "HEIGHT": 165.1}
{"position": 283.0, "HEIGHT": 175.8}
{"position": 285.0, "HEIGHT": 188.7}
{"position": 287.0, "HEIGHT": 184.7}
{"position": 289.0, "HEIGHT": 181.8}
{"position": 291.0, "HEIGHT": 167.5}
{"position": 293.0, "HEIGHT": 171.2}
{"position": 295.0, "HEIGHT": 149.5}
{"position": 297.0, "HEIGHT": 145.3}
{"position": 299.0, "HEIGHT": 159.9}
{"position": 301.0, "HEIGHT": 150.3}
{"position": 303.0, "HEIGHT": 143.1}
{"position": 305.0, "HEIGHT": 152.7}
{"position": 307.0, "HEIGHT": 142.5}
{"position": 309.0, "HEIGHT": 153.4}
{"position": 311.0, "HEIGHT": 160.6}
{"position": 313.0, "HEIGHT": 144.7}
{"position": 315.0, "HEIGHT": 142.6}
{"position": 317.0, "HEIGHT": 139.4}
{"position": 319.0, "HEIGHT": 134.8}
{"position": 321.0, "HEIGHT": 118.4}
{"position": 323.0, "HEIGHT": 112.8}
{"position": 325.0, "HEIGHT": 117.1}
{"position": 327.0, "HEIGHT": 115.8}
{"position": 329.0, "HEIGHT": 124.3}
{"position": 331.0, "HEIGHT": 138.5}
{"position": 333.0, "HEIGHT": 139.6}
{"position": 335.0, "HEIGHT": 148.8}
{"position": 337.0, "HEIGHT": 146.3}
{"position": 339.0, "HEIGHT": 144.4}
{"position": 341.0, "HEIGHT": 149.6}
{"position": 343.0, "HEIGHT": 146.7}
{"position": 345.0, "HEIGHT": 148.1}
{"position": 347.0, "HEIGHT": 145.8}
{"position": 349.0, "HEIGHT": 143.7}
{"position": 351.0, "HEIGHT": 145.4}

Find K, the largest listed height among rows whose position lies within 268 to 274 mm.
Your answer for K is 136.8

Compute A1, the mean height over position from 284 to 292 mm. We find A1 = 181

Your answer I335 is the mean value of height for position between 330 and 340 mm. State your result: 144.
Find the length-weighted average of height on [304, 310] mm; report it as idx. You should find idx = 150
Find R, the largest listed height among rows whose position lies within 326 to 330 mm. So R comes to 124.3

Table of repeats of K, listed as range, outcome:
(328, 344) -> 149.6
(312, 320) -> 144.7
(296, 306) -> 159.9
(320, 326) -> 118.4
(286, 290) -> 184.7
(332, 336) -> 148.8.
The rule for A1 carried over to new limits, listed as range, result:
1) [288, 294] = 174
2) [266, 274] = 135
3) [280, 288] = 179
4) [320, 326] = 116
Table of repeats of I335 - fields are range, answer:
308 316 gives 150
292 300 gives 156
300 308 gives 147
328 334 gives 134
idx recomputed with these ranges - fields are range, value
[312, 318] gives 142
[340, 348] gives 148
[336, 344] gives 147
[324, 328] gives 116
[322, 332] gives 122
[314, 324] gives 130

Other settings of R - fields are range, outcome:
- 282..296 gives 188.7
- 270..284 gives 175.8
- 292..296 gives 171.2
